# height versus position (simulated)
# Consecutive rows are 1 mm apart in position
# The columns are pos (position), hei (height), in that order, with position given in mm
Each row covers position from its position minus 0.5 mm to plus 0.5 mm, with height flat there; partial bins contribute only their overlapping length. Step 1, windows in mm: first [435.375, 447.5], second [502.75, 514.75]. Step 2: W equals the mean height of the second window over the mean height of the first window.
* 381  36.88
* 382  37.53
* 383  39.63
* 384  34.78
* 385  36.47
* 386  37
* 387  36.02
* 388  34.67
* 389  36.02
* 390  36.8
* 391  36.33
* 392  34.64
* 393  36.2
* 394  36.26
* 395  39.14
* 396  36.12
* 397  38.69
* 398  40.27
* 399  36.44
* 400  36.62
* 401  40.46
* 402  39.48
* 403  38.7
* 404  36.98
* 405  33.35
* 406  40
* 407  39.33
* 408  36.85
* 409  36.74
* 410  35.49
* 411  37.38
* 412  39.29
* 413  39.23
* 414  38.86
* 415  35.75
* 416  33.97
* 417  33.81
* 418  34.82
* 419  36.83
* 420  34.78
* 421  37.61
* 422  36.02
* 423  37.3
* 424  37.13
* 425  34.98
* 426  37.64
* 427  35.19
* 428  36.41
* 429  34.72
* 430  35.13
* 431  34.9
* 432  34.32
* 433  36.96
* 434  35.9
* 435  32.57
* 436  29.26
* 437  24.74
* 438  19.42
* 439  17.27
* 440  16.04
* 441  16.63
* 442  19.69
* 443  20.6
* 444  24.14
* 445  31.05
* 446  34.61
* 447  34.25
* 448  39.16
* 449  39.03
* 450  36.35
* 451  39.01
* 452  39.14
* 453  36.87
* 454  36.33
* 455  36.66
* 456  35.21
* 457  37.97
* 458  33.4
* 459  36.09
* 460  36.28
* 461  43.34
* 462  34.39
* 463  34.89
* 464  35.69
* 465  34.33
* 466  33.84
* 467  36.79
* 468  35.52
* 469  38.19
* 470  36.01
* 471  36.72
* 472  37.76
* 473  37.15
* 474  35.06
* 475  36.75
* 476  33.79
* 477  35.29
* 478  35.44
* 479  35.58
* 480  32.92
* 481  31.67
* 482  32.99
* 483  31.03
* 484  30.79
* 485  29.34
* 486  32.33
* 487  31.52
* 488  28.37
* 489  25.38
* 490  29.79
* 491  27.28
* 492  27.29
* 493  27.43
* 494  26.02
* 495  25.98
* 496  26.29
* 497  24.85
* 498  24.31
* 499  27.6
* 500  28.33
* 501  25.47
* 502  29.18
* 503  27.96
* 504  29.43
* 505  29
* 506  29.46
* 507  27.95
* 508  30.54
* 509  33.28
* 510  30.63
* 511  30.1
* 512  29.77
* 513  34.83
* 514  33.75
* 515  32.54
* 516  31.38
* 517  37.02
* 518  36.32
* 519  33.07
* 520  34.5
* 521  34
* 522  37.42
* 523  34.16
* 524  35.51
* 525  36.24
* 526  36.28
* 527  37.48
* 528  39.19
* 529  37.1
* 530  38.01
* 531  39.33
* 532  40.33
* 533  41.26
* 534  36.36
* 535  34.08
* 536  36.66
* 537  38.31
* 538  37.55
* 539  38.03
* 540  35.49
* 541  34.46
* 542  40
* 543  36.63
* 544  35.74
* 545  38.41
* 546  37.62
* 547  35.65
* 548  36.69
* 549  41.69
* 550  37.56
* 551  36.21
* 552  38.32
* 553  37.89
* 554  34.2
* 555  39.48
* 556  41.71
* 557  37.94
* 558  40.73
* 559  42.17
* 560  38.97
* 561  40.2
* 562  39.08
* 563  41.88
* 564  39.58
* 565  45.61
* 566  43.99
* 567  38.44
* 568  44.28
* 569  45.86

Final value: 1.27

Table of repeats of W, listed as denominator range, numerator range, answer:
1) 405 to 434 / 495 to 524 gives 0.85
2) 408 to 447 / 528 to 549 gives 1.16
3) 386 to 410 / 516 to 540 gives 0.99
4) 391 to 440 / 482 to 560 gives 0.96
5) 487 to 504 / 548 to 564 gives 1.44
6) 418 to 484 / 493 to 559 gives 1.02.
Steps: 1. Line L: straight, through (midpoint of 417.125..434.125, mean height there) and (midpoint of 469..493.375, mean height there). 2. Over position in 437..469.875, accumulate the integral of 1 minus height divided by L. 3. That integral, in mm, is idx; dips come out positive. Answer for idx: 1.6 mm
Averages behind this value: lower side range 35.9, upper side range 32.5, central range 32.5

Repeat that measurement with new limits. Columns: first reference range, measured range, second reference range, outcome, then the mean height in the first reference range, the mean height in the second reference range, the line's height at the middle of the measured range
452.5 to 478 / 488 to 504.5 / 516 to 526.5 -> 4.0 mm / 36.2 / 35.3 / 35.7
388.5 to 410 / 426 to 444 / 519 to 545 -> 4.3 mm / 37.4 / 36.9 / 37.2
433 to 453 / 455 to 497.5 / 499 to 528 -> -3.3 mm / 29.3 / 32.4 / 30.7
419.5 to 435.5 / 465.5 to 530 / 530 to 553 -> 8.1 mm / 35.7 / 37.6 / 36.9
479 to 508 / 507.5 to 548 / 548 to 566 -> -1.3 mm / 28.7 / 39.6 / 34.6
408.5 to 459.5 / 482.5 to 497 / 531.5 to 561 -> 3.0 mm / 33.5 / 38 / 35.7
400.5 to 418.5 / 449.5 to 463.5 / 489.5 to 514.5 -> -1.7 mm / 37.2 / 28.7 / 32.9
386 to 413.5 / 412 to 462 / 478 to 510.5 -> 0.8 mm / 37.3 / 29.2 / 34.1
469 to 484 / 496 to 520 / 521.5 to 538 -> 4.0 mm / 34.8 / 37.4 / 36.3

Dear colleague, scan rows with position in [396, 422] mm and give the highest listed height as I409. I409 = 40.46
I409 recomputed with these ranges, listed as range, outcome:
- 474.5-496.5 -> 36.75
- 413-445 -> 39.23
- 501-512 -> 33.28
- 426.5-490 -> 43.34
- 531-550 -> 41.69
